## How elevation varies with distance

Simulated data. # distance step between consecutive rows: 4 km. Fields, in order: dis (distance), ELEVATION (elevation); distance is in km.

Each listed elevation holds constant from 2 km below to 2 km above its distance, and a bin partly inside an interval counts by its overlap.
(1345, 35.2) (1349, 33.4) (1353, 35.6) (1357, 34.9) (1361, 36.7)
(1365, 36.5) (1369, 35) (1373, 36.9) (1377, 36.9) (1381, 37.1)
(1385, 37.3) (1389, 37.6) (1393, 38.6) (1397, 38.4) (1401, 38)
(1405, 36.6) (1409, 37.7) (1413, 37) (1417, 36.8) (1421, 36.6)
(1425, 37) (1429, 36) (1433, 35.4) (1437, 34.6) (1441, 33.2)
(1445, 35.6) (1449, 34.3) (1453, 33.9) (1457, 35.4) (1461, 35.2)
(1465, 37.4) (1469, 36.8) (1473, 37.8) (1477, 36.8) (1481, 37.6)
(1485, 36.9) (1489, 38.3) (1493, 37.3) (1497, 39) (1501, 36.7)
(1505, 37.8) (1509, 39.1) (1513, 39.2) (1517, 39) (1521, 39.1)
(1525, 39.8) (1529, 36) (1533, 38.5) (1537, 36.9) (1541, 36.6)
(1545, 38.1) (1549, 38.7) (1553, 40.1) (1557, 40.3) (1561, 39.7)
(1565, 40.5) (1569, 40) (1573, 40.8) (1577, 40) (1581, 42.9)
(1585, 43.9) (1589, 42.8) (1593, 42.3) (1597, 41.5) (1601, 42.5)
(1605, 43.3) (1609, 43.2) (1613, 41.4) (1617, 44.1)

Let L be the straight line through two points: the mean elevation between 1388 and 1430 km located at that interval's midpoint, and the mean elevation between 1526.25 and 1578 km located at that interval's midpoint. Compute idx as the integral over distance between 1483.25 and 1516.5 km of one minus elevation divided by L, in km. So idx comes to 0.2 km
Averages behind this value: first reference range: 37.3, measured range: 38.1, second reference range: 38.9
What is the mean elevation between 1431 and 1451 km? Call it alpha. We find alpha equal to 34.6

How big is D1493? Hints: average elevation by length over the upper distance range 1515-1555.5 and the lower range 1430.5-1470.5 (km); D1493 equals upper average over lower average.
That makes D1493 1.1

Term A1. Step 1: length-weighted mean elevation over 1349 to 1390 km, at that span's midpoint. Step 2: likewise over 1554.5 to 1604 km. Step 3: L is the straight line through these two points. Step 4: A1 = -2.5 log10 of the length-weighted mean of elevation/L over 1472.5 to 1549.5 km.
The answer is 0.05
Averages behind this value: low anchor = 36.3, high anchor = 41.5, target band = 37.9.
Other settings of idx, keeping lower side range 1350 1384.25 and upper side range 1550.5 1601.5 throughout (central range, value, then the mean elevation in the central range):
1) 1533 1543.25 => 0.8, 37.1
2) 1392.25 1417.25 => -0.3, 37.6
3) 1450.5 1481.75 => 1.9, 36.3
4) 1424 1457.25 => 2.6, 35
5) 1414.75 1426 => 0.2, 36.8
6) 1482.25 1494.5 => 0.5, 37.5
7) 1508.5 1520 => 0.2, 39.1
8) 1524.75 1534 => 0.6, 37.7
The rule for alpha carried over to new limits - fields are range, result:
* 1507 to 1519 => 39.1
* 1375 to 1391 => 37.2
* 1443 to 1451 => 35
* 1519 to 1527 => 39.5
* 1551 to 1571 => 40.1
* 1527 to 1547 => 37.2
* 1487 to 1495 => 37.8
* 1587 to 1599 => 42.2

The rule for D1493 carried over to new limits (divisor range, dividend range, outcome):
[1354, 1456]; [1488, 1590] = 1.08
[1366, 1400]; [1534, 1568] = 1.04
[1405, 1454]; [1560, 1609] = 1.17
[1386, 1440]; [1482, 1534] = 1.04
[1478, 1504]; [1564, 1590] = 1.10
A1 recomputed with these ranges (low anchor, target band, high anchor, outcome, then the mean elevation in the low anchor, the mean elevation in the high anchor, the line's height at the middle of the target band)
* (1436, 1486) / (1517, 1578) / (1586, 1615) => 0.026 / 35.8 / 42.5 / 39.9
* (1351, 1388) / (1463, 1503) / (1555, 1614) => 0.048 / 36.4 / 41.7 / 39.2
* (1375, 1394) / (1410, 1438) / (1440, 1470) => -0.003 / 37.4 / 35.2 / 36.2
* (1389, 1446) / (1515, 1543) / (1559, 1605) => 0.056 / 36.6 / 41.6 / 40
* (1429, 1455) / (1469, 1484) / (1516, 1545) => -0.041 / 34.6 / 38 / 35.9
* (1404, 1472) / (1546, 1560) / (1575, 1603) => 0.031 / 35.9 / 42.3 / 40.7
